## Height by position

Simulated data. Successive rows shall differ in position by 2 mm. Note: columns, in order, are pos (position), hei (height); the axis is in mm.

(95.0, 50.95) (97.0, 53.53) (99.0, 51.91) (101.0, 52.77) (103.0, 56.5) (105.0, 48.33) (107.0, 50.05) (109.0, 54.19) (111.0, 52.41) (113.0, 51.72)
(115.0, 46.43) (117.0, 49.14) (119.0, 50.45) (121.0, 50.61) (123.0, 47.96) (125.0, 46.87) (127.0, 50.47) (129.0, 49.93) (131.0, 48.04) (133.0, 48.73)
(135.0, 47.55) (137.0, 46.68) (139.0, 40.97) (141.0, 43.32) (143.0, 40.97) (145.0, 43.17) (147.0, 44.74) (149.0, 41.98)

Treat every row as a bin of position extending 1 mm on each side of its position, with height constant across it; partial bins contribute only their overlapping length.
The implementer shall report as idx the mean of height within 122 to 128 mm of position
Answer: 48.4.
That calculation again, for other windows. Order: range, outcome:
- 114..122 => 49.2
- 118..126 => 49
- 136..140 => 43.8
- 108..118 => 50.8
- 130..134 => 48.4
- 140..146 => 42.5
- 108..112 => 53.3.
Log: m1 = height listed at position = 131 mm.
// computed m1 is 48.04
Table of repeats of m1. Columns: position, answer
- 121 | 50.61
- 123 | 47.96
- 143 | 40.97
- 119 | 50.45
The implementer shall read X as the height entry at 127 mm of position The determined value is 50.47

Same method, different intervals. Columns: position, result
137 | 46.68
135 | 47.55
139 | 40.97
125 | 46.87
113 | 51.72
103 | 56.5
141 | 43.32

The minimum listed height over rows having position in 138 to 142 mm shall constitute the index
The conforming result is 40.97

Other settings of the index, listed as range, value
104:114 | 48.33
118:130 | 46.87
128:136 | 47.55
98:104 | 51.91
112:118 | 46.43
